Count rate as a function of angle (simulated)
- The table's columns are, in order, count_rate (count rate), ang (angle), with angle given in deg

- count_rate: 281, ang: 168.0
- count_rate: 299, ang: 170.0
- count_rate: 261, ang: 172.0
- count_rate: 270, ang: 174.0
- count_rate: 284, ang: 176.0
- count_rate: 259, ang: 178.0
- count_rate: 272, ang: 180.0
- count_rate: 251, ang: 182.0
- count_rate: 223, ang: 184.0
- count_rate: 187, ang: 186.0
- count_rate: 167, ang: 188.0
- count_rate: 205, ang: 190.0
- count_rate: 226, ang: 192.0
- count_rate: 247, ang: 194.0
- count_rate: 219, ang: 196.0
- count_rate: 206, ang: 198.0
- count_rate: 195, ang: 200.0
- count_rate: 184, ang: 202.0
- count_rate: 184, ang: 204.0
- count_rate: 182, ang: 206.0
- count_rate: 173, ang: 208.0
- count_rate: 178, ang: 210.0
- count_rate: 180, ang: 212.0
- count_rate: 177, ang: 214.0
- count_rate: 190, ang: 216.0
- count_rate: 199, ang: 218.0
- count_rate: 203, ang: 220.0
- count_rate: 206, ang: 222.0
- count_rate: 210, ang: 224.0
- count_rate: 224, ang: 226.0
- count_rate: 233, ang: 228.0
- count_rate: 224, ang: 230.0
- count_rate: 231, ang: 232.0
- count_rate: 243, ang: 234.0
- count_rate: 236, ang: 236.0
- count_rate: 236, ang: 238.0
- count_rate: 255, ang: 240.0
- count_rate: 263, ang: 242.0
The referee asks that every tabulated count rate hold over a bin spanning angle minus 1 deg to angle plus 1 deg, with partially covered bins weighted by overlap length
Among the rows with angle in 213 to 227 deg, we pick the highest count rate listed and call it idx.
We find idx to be 224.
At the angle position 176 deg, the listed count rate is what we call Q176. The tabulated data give 284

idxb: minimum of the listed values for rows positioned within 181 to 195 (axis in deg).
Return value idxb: 167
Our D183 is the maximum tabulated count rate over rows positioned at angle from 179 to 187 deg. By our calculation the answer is 272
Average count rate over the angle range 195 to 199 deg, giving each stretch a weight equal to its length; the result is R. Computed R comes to 212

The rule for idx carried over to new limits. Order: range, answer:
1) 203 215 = 184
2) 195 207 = 219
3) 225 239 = 243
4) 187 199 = 247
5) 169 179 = 299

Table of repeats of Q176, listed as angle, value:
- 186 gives 187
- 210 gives 178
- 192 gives 226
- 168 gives 281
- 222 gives 206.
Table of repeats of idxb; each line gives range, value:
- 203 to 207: 182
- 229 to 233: 224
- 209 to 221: 177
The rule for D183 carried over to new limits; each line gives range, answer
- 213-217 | 190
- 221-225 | 210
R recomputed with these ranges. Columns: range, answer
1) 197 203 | 195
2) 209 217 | 181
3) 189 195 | 226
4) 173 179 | 271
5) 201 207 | 183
